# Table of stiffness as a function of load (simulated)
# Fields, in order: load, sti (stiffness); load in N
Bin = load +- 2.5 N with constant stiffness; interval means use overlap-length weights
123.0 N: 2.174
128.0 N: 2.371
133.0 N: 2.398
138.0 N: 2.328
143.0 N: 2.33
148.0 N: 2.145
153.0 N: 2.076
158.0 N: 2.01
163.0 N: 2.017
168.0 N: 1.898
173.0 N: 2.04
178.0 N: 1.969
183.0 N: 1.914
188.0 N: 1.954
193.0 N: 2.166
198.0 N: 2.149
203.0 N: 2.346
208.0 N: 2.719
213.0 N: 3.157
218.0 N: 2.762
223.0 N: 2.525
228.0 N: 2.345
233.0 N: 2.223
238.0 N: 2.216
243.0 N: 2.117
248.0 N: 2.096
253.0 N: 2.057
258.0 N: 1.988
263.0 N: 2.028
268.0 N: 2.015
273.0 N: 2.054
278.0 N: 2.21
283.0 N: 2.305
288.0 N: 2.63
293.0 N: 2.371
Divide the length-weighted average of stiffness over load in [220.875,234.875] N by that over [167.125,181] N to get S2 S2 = 1.20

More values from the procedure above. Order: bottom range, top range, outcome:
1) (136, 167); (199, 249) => 1.15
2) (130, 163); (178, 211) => 1.00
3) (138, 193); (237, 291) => 1.05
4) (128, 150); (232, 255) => 0.92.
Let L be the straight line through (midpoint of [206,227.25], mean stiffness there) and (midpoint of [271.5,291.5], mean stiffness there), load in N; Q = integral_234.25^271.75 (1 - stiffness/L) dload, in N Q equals 6.4 N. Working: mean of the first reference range 2.76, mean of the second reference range 2.32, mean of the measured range 2.08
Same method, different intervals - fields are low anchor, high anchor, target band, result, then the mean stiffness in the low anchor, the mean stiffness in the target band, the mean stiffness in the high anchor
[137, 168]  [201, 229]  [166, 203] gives 5.60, 2.12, 2.04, 2.66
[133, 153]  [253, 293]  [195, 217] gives -3.70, 2.26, 2.59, 2.18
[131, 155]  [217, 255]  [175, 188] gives 1.82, 2.26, 1.95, 2.28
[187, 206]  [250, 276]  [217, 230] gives -2.46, 2.18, 2.53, 2.03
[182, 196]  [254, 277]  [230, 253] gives -1.39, 2.03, 2.16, 2.04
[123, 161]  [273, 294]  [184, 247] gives -2.31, 2.23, 2.37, 2.34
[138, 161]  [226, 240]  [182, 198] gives 1.20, 2.16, 2.04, 2.26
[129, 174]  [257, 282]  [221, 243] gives -2.07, 2.15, 2.3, 2.08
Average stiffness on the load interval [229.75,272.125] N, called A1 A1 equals 2.1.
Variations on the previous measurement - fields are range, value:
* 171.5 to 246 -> 2.31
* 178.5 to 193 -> 1.98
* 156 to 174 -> 1.99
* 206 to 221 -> 2.87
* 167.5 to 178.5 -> 1.98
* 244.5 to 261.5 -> 2.05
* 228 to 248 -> 2.19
